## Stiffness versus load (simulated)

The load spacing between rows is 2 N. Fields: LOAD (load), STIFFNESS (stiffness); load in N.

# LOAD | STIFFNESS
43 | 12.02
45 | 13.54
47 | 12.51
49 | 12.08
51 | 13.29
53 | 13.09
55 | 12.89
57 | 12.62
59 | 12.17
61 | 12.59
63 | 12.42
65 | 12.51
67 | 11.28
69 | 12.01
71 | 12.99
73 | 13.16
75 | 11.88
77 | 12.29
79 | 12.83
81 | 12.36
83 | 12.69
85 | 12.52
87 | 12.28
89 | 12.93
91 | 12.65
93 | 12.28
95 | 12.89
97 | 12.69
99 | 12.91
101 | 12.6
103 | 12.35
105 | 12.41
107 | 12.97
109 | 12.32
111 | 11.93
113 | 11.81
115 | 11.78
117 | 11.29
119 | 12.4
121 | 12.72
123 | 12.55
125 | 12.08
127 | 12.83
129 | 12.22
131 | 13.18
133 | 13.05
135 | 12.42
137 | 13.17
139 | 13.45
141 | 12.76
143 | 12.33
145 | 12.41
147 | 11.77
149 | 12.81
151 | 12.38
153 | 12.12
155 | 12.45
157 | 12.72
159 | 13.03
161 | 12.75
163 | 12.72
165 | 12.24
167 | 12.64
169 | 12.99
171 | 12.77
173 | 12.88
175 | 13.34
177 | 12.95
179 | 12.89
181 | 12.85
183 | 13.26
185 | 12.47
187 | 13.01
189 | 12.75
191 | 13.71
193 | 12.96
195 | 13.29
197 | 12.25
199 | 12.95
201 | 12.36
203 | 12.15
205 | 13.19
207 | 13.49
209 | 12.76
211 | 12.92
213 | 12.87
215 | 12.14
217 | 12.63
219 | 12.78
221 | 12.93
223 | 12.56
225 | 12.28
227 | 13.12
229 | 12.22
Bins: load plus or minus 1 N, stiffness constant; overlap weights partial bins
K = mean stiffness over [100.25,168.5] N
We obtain 12.5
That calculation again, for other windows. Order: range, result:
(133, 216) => 12.8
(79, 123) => 12.4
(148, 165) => 12.6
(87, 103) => 12.7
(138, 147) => 12.6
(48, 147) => 12.5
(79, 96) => 12.6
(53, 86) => 12.5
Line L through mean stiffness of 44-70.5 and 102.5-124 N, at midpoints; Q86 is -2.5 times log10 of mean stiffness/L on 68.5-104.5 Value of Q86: -0.02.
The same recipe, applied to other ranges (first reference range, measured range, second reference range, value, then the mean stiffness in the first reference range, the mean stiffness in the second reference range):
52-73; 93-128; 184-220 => 0.02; 12.5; 12.8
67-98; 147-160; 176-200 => 0.02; 12.5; 12.9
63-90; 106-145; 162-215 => 0.01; 12.4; 12.9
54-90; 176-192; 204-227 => -0.02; 12.5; 12.8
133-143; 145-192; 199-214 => 0.01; 12.9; 12.8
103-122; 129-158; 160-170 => -0.01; 12.2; 12.7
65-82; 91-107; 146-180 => -0.01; 12.4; 12.7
